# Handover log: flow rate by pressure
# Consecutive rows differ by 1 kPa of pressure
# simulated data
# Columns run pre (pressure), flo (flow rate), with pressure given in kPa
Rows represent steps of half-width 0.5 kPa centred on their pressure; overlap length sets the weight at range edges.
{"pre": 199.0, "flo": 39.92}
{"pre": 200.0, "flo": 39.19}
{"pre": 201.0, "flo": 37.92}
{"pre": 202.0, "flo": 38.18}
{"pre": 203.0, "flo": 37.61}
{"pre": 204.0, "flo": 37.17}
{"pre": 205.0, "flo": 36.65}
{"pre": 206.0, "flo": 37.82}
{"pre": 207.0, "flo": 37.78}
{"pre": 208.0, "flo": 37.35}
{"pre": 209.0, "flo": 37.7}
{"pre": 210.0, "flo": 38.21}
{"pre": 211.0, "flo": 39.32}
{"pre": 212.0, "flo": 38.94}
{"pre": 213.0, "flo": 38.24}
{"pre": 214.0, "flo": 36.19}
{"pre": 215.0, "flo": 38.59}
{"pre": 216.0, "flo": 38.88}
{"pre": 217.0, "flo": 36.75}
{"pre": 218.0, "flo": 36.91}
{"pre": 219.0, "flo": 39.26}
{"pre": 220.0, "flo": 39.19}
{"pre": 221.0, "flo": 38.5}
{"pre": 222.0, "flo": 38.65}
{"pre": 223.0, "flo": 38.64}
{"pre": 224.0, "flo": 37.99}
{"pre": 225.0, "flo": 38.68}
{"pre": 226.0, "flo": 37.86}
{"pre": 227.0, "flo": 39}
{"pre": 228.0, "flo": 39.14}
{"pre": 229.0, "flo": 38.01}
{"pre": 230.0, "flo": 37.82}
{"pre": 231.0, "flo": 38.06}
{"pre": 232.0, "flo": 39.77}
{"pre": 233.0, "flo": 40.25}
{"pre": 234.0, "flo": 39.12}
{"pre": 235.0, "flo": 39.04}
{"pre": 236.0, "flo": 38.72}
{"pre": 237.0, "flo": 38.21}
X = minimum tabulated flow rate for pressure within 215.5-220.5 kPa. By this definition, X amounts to 36.75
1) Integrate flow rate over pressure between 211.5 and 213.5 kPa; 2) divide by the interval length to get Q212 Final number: 38.6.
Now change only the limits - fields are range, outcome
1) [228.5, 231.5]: 38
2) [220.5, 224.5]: 38.4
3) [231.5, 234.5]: 39.7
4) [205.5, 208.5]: 37.6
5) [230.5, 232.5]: 38.9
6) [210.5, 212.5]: 39.1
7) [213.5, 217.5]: 37.6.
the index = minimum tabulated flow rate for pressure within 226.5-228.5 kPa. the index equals 39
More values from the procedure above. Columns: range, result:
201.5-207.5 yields 36.65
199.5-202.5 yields 37.92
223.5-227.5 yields 37.86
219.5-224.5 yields 37.99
